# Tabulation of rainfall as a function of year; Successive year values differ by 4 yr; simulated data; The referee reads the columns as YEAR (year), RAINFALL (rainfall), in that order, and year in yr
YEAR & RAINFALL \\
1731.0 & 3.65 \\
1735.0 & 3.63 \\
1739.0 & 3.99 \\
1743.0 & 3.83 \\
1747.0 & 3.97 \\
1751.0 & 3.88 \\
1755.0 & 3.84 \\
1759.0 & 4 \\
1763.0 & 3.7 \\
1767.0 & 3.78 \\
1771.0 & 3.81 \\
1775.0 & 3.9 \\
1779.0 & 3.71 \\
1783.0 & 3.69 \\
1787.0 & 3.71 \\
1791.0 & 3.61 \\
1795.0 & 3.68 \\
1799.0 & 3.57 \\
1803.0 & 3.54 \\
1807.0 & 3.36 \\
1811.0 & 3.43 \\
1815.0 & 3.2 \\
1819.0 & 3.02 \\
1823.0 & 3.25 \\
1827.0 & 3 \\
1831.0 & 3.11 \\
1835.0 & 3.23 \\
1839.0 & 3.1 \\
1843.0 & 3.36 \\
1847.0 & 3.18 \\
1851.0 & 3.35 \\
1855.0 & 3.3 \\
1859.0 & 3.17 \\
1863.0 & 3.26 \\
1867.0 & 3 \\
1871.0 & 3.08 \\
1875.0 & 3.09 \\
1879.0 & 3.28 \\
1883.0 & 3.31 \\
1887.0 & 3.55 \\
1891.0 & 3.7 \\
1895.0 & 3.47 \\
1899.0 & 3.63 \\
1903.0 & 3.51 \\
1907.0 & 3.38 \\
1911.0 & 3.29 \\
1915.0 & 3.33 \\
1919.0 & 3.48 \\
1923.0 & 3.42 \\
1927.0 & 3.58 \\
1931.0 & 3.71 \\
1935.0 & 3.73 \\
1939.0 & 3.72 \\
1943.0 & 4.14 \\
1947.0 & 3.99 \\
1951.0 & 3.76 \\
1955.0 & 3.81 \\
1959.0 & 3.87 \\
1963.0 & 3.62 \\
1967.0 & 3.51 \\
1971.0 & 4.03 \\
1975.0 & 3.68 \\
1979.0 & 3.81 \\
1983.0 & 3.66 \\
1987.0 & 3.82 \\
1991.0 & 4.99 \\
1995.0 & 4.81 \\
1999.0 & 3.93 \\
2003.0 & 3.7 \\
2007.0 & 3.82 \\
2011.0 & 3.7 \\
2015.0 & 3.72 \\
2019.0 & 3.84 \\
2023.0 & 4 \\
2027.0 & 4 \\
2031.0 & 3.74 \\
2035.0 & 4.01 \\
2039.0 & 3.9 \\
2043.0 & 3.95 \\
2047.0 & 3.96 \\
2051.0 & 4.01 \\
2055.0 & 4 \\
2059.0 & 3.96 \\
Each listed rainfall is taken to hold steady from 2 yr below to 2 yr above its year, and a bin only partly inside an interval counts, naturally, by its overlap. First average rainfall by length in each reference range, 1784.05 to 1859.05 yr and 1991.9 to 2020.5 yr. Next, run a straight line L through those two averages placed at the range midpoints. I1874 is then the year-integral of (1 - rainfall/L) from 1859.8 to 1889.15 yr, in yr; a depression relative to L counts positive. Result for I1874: 2.4 yr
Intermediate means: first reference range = 3.33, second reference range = 3.97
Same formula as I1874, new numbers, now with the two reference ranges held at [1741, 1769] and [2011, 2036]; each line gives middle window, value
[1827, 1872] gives 7.83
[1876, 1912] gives 3.81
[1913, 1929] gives 1.70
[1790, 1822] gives 3.68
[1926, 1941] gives 0.66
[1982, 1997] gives -1.94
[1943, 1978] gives 0.53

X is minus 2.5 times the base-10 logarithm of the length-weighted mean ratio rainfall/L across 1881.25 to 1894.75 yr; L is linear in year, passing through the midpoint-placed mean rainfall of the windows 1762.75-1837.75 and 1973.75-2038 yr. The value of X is 0.05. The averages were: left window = 3.48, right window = 3.95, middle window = 3.52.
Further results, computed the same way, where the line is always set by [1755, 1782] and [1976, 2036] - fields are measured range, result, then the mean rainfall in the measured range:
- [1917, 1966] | 0.05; 3.73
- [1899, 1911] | 0.13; 3.45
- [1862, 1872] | 0.24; 3.1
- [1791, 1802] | 0.06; 3.61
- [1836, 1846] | 0.20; 3.23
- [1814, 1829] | 0.23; 3.11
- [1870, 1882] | 0.22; 3.17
